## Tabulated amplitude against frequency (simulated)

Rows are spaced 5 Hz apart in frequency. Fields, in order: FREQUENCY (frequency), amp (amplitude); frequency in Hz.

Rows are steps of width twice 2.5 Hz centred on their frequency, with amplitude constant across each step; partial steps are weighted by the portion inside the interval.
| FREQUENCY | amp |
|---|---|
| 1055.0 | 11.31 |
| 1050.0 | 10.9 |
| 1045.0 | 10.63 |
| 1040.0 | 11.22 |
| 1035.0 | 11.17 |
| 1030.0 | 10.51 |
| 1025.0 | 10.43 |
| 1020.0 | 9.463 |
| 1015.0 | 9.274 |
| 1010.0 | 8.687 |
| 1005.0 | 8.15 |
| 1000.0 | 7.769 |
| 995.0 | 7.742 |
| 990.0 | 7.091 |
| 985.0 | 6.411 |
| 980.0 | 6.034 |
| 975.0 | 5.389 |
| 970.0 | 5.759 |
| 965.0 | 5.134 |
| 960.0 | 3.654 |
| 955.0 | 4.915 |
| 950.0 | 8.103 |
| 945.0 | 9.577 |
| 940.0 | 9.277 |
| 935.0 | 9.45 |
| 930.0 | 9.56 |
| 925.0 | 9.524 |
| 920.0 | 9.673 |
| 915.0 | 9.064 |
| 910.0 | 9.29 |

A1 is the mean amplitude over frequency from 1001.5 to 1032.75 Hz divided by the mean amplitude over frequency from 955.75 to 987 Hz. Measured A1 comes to 1.8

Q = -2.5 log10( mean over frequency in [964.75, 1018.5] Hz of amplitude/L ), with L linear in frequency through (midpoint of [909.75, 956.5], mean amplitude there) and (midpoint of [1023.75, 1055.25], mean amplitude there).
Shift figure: 0.37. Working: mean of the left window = 8.91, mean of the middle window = 7.16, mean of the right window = 10.9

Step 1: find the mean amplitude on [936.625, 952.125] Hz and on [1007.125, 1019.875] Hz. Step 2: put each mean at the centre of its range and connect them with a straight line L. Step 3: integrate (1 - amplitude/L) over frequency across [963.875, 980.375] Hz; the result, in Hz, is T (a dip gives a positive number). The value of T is 6.35 Hz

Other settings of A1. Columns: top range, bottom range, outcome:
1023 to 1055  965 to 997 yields 1.73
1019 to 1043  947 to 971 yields 1.90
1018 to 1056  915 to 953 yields 1.16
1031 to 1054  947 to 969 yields 1.97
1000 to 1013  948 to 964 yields 1.53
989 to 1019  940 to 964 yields 1.22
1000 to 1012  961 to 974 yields 1.58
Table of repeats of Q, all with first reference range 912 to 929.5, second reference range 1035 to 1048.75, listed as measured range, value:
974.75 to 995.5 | 0.488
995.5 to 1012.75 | 0.272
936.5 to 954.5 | 0.140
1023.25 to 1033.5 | 0.026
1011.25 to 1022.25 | 0.148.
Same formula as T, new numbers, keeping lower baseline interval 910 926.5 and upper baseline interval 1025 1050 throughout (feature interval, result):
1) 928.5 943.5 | 0.3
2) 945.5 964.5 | 7.5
